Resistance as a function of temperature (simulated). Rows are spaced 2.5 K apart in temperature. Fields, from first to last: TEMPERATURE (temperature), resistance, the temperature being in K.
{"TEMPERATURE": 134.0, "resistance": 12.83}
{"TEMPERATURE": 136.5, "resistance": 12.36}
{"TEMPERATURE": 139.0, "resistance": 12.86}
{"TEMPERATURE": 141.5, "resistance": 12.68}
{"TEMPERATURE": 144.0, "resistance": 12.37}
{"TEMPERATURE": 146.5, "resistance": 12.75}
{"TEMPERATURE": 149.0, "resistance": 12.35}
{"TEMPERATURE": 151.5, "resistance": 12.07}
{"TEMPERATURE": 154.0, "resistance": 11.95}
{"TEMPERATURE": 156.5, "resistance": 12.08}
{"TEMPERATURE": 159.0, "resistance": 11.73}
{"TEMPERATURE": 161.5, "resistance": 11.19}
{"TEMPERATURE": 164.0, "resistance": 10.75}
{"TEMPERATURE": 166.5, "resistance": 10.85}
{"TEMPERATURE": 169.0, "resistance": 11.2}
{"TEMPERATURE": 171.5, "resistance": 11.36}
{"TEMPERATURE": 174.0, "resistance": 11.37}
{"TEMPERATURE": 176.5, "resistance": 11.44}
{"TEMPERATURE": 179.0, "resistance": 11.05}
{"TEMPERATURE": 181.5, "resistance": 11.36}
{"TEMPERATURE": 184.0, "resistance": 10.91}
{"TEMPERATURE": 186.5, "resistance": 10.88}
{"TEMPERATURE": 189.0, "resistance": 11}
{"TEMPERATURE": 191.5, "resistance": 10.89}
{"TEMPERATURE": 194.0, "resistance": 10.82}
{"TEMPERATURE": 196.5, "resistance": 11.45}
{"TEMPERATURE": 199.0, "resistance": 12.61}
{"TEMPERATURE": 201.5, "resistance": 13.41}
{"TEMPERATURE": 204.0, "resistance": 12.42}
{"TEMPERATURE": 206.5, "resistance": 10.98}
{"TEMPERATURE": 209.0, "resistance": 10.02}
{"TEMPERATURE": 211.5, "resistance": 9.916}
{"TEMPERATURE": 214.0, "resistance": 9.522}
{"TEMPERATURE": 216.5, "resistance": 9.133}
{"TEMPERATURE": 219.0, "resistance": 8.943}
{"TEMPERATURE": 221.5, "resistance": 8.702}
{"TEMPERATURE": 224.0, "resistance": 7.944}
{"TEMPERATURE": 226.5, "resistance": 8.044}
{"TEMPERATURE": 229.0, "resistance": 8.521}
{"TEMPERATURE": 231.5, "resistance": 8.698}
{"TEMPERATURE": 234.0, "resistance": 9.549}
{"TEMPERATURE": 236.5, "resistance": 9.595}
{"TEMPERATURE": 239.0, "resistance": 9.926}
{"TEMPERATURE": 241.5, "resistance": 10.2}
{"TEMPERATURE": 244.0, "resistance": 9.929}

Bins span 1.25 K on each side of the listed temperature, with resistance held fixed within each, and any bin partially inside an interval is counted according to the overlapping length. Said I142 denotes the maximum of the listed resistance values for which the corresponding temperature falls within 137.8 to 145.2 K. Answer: 12.86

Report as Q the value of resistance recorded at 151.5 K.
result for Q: 12.07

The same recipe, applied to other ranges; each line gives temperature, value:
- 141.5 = 12.68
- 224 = 7.944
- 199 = 12.61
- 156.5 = 12.08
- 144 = 12.37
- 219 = 8.943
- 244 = 9.929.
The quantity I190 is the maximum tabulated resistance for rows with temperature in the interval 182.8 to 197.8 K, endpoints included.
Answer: 11.45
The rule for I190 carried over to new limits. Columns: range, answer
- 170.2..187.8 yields 11.44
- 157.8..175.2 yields 11.73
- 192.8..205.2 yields 13.41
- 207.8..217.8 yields 10.02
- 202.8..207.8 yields 12.42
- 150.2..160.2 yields 12.08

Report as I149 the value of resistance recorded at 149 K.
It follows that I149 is 12.35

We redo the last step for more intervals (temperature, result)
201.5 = 13.41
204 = 12.42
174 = 11.37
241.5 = 10.2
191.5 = 10.89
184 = 10.91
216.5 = 9.133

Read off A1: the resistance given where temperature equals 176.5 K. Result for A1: 11.44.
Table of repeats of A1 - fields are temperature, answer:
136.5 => 12.36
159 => 11.73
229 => 8.521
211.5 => 9.916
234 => 9.549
